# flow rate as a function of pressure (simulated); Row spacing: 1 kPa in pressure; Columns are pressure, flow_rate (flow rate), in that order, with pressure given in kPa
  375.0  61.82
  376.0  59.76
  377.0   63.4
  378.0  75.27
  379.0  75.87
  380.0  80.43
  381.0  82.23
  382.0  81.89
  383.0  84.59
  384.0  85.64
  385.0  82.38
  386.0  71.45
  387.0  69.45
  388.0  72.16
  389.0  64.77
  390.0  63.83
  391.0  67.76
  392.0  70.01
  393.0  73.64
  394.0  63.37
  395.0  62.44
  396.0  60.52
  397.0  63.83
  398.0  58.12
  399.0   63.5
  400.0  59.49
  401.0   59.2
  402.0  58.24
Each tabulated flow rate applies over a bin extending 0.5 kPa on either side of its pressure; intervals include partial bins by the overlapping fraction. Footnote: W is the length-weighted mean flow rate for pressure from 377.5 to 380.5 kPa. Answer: 77.2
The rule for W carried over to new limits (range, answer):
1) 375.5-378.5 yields 66.1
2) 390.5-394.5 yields 68.7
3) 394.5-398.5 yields 61.2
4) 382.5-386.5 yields 81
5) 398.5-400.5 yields 61.5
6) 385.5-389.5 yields 69.5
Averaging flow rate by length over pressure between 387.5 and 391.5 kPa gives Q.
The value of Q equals 67.1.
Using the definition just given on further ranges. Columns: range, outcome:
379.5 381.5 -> 81.3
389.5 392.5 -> 67.2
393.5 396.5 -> 62.1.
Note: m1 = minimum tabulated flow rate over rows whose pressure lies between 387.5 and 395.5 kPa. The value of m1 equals 62.44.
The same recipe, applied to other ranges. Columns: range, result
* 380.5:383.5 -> 81.89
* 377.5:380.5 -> 75.27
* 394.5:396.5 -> 60.52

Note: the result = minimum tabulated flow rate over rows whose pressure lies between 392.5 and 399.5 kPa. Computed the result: 58.12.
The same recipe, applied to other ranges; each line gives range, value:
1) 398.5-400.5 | 59.49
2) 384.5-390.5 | 63.83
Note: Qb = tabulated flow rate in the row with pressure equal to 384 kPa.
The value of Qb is 85.64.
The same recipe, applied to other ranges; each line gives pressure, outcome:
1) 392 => 70.01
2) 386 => 71.45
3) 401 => 59.2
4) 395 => 62.44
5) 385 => 82.38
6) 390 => 63.83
